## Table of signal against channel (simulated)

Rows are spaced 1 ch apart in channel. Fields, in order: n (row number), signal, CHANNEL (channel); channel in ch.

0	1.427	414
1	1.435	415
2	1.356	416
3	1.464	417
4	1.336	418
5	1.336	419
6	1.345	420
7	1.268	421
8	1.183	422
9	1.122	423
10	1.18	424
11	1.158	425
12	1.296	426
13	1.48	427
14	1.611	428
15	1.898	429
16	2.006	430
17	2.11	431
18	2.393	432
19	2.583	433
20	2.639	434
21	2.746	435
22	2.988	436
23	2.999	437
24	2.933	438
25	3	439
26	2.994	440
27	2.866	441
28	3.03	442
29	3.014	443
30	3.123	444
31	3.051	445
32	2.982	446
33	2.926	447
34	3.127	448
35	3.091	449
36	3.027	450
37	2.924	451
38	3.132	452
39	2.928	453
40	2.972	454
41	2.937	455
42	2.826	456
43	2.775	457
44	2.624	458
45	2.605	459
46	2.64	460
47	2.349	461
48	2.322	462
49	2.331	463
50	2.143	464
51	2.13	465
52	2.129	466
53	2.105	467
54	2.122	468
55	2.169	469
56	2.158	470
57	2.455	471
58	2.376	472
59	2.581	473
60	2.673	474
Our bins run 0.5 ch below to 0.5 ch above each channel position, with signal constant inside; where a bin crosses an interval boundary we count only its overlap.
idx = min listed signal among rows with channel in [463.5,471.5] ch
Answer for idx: 2.105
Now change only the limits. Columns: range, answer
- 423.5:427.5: 1.158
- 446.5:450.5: 2.926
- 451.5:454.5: 2.928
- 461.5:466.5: 2.129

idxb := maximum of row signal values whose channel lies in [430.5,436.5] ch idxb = 2.988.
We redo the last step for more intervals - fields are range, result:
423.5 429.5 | 1.898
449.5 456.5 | 3.132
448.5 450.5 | 3.091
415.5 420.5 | 1.464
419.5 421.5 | 1.345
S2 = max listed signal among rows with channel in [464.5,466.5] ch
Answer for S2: 2.13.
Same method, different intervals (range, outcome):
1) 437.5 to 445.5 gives 3.123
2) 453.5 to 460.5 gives 2.972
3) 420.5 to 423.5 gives 1.268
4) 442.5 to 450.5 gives 3.127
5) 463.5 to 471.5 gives 2.455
